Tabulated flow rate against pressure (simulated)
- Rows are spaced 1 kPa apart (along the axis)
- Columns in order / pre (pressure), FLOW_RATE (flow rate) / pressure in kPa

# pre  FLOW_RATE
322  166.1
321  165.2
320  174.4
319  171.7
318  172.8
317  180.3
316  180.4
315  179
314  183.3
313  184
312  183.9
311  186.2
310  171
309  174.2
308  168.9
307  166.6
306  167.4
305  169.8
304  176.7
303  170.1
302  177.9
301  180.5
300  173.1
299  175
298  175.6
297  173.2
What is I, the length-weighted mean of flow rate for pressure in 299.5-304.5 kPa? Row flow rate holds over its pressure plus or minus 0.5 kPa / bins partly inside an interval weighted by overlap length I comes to 176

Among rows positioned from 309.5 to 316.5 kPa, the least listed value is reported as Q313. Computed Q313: 171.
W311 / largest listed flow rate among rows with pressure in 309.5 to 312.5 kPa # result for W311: 186.2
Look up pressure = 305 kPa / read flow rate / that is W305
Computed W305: 169.8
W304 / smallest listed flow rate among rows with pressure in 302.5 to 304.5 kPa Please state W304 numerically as 170.1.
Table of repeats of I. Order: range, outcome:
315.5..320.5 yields 176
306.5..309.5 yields 170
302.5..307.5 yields 170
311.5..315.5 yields 183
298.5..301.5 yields 176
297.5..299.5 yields 175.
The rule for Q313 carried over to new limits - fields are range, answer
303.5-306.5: 167.4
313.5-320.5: 171.7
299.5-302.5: 173.1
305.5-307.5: 166.6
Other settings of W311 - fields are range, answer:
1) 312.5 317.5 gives 184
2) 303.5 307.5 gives 176.7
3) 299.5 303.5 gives 180.5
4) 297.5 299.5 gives 175.6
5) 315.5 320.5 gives 180.4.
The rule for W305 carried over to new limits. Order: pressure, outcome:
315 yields 179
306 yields 167.4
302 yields 177.9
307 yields 166.6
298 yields 175.6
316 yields 180.4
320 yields 174.4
